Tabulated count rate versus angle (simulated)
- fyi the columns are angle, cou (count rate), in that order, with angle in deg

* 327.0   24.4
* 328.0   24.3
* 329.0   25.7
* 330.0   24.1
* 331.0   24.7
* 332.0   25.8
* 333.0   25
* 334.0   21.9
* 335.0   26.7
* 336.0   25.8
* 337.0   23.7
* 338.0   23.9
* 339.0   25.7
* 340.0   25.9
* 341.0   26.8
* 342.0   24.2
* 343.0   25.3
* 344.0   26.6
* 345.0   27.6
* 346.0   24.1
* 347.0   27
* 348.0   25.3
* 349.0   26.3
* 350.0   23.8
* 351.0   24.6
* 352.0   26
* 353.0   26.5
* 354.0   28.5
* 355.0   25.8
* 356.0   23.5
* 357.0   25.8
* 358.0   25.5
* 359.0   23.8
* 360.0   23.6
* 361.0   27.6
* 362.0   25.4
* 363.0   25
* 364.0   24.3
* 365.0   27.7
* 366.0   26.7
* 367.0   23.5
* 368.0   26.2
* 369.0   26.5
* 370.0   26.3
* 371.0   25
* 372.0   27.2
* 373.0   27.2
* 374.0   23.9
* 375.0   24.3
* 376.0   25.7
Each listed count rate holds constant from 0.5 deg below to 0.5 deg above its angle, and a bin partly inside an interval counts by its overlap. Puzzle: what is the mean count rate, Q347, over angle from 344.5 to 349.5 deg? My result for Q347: 26.1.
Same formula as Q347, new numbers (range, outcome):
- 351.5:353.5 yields 26.2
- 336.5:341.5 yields 25.2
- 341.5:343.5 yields 24.8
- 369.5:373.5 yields 26.4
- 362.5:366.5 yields 25.9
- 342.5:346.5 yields 25.9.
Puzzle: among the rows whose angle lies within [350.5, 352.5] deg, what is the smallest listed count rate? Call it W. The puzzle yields 24.6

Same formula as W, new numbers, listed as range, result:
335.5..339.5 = 23.7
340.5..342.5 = 24.2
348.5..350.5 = 23.8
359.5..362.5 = 23.6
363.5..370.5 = 23.5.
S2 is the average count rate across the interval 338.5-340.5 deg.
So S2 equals 25.8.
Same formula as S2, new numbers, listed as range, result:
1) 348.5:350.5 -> 25.1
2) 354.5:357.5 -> 25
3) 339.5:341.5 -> 26.4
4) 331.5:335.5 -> 24.9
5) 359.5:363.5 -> 25.4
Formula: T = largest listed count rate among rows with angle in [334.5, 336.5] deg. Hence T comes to 26.7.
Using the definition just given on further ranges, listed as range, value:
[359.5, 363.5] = 27.6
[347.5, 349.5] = 26.3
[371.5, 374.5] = 27.2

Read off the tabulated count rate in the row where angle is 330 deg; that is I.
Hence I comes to 24.1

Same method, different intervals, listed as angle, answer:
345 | 27.6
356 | 23.5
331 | 24.7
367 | 23.5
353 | 26.5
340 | 25.9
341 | 26.8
